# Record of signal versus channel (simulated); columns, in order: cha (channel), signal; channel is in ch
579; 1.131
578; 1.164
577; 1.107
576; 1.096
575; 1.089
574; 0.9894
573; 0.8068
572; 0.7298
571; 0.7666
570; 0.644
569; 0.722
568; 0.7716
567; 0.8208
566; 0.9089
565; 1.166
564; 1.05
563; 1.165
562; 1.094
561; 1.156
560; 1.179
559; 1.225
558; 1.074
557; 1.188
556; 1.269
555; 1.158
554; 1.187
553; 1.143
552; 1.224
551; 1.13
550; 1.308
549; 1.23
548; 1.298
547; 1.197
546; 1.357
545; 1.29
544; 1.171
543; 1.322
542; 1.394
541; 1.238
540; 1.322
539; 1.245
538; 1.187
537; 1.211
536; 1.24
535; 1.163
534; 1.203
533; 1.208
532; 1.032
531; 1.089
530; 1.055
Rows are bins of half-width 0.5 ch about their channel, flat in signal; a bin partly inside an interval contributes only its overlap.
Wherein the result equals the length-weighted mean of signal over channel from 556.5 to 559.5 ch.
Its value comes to 1.16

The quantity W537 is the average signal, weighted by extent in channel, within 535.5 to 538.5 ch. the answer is 1.21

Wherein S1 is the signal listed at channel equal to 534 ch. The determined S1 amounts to 1.203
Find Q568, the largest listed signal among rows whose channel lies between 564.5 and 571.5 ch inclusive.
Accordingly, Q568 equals 1.166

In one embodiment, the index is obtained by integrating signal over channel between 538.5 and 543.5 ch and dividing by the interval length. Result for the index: 1.3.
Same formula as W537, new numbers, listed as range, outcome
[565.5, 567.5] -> 0.865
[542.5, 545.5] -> 1.26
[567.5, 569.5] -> 0.747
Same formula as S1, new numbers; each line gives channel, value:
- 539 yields 1.245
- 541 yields 1.238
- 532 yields 1.032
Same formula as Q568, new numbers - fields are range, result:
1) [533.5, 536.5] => 1.24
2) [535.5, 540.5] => 1.322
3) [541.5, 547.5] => 1.394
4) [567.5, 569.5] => 0.7716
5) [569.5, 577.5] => 1.107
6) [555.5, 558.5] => 1.269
